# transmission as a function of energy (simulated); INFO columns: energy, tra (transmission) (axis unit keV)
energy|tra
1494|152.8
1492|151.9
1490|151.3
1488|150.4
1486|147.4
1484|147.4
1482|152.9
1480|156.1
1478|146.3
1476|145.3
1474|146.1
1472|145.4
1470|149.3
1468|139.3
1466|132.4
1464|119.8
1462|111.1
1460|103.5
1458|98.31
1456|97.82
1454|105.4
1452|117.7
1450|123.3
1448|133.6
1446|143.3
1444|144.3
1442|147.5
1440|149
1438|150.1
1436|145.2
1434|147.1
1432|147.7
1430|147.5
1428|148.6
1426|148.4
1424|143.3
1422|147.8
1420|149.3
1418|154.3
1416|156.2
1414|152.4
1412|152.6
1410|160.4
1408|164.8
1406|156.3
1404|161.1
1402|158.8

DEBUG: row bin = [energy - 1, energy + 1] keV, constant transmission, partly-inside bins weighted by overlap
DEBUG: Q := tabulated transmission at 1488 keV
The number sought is 150.4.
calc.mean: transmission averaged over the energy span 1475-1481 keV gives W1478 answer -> 149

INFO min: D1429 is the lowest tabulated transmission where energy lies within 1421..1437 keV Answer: 143.3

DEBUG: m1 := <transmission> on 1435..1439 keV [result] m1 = 148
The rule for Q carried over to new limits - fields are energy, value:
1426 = 148.4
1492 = 151.9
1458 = 98.31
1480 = 156.1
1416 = 156.2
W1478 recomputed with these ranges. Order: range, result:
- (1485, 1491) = 150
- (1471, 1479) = 146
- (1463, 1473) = 137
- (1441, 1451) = 138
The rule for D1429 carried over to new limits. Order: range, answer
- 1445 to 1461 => 97.82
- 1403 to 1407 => 156.3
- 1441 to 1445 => 144.3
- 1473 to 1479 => 145.3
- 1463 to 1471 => 119.8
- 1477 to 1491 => 146.3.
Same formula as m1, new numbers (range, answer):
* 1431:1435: 147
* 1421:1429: 147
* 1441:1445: 146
